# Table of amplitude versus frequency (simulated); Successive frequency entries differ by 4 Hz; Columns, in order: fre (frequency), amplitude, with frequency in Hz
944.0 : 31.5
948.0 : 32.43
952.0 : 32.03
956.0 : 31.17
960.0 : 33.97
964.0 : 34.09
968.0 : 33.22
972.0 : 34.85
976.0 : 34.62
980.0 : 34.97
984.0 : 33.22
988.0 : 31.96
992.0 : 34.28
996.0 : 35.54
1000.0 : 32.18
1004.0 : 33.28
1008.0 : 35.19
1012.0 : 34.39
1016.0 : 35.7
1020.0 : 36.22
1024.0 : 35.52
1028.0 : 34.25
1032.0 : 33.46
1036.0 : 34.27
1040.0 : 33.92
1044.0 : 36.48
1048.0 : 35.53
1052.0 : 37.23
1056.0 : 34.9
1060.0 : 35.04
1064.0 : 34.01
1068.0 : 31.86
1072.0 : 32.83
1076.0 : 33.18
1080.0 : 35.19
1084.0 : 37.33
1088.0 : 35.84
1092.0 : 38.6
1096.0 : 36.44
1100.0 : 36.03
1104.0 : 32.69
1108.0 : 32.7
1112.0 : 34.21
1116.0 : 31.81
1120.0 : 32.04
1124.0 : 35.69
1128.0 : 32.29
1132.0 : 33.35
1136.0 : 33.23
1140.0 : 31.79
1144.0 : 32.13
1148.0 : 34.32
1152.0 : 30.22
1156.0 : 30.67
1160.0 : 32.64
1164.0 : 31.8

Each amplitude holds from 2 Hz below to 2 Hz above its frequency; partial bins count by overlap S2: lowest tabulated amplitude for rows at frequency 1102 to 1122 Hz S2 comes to 31.81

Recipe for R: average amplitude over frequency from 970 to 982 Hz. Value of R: 34.8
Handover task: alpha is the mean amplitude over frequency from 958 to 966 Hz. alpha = 34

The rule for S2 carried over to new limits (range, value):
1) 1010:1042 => 33.46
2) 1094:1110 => 32.69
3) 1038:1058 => 33.92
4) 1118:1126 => 32.04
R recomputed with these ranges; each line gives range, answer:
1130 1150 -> 33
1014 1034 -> 35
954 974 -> 33.5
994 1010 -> 34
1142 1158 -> 31.8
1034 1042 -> 34.1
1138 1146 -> 32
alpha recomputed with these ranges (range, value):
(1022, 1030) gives 34.9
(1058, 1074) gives 33.4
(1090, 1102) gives 37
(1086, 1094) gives 37.2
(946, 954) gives 32.2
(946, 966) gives 32.7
